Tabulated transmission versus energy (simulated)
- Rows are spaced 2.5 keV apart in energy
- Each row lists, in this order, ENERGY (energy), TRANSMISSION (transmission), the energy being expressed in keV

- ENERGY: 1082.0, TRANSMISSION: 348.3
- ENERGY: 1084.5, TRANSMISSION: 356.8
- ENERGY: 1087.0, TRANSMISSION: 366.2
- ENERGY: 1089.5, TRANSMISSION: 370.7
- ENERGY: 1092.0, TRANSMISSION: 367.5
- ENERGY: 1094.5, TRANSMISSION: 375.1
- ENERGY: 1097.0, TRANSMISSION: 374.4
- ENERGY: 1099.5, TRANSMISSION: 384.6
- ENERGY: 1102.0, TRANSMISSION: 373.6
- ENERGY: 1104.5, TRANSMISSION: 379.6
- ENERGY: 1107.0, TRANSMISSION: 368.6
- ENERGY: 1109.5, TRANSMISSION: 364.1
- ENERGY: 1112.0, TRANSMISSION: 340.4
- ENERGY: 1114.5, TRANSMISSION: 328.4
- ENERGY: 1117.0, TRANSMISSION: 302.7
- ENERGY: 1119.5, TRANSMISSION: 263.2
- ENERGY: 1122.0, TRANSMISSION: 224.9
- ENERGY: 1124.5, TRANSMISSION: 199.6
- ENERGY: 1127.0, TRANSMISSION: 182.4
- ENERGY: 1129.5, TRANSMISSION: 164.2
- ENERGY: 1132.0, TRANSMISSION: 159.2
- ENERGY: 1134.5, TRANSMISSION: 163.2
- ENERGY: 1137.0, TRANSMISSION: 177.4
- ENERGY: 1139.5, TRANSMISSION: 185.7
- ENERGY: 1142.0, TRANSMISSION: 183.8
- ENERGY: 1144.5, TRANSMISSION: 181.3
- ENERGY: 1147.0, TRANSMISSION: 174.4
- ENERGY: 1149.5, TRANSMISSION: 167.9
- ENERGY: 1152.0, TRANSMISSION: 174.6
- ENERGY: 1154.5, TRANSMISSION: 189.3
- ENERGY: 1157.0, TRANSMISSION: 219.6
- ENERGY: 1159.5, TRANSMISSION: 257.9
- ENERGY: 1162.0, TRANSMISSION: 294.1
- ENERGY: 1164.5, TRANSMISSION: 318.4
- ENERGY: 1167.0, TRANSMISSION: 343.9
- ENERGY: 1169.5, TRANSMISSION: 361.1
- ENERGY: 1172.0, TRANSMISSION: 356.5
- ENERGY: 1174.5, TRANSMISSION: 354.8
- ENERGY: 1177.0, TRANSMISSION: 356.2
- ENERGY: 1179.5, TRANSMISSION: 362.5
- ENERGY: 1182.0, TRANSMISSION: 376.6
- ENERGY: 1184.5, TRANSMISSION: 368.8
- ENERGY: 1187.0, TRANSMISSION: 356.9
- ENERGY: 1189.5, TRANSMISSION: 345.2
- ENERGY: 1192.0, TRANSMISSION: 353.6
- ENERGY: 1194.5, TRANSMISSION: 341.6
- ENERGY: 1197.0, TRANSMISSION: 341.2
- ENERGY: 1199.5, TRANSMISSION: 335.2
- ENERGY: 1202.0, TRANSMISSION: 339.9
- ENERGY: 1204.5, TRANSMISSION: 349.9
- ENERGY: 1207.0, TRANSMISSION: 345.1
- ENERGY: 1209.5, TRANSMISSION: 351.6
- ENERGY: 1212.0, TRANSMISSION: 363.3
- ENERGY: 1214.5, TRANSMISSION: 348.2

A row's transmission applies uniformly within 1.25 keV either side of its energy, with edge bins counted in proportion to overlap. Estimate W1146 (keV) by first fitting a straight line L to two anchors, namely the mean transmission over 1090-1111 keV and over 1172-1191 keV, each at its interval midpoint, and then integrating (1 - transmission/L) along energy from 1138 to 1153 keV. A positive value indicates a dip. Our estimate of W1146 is 7.7 keV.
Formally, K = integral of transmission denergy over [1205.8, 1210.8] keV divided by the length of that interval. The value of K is 349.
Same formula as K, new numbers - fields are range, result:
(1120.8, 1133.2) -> 186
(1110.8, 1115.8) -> 334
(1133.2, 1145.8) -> 178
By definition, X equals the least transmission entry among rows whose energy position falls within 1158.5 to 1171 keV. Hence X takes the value 257.9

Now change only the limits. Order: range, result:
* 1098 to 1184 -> 159.2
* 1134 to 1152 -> 163.2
